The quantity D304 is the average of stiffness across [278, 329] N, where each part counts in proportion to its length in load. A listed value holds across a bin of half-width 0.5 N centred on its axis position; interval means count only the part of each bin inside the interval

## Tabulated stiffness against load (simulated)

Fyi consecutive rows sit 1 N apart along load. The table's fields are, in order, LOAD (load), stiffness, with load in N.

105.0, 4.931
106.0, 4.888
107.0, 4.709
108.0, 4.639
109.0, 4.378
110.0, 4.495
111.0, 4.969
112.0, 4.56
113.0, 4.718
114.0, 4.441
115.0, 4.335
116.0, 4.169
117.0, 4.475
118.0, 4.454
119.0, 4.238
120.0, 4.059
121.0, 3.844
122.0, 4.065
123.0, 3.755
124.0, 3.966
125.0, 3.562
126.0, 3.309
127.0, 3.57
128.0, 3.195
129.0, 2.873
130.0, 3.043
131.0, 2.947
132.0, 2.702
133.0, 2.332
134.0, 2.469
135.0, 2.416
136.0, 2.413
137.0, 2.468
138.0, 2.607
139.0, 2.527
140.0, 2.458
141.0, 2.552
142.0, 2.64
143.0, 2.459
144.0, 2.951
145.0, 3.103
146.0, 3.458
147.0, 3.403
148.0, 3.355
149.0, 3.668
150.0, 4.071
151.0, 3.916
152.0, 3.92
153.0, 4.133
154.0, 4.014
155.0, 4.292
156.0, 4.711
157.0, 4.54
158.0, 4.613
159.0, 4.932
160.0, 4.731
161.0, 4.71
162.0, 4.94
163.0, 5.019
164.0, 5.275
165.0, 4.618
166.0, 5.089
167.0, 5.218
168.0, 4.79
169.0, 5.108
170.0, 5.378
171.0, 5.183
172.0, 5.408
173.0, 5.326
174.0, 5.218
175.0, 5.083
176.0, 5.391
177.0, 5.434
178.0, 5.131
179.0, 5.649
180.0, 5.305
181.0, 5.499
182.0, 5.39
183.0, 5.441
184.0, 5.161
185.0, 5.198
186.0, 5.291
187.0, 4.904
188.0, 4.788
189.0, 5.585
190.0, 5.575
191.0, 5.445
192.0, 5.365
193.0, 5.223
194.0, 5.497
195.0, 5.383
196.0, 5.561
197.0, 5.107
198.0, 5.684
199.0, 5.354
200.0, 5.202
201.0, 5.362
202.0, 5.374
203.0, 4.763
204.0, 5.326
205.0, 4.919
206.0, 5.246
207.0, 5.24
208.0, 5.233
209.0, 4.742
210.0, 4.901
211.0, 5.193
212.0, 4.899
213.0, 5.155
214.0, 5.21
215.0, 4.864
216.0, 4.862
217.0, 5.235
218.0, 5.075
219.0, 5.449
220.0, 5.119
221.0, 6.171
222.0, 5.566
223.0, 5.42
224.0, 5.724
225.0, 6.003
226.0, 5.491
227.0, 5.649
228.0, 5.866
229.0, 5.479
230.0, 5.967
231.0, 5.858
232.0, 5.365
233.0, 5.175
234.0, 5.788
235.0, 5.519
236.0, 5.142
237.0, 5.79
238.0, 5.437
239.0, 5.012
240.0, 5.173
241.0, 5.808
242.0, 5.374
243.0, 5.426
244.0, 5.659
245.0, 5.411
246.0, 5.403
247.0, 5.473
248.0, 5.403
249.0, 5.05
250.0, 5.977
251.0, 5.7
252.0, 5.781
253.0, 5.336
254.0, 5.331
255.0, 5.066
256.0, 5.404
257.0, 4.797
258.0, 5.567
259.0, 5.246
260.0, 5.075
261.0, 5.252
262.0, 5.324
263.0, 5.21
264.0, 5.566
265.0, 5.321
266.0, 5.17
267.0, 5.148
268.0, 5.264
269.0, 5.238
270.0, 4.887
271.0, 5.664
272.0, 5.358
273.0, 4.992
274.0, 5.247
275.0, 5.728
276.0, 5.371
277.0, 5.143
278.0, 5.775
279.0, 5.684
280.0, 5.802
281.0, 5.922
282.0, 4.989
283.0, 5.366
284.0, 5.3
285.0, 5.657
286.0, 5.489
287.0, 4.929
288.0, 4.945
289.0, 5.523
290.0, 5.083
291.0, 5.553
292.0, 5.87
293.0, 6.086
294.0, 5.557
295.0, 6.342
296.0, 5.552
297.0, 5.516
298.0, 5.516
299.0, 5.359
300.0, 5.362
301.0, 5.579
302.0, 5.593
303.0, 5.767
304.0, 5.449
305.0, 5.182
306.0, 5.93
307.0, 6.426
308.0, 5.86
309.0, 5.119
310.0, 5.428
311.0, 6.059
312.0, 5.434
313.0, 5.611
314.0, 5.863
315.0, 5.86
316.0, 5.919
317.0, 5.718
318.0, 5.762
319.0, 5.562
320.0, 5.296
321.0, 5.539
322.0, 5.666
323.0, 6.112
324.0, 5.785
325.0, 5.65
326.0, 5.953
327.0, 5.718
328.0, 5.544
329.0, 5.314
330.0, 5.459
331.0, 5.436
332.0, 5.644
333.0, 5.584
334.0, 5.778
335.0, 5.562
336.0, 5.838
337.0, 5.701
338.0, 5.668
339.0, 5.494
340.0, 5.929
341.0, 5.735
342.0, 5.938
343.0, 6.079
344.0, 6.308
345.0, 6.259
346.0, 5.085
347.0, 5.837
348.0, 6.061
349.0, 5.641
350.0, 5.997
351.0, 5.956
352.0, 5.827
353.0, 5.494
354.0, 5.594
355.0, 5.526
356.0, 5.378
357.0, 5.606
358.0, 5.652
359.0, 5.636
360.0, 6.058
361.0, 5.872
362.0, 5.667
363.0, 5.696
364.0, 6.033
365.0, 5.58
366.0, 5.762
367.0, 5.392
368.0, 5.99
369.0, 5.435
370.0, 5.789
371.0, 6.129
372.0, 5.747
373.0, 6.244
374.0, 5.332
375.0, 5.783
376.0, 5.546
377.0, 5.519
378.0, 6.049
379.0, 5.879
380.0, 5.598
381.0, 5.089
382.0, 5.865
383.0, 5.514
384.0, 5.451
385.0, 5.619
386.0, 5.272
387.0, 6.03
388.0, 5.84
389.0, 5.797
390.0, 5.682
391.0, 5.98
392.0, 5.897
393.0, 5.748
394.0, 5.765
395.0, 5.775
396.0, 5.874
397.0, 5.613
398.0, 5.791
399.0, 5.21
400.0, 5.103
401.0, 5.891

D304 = 5.61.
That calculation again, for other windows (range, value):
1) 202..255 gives 5.38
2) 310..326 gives 5.72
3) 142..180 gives 4.53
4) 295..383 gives 5.7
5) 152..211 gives 5.11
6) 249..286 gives 5.38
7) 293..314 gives 5.65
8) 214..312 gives 5.46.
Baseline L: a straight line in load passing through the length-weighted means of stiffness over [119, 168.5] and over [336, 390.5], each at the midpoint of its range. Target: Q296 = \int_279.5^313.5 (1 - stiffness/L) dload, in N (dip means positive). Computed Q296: -3.0 N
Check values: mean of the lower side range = 3.67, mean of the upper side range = 5.74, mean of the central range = 5.56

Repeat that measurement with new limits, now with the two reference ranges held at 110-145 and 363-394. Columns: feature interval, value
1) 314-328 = -1.46 N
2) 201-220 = -4.23 N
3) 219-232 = -4.10 N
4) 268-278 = -1.19 N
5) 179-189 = -3.39 N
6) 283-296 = -1.65 N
